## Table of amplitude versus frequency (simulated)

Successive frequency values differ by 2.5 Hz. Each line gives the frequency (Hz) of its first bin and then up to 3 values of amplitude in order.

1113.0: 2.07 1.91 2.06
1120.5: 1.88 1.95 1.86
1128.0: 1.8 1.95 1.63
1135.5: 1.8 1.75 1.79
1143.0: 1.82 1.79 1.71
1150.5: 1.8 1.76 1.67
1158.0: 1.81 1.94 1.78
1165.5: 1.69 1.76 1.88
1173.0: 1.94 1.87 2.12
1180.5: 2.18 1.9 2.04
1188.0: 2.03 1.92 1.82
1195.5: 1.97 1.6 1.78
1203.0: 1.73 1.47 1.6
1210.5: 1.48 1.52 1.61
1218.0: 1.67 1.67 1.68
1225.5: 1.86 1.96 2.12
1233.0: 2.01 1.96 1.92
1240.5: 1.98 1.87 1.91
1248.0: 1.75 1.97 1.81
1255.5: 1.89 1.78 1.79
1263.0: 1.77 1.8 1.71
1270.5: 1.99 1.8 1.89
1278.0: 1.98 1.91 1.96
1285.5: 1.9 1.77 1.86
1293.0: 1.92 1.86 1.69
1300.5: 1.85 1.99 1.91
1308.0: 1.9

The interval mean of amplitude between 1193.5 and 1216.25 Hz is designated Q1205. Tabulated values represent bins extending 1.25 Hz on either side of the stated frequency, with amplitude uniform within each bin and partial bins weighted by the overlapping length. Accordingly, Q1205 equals 1.65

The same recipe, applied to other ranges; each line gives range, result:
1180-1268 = 1.82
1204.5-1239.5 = 1.76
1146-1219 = 1.8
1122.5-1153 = 1.8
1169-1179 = 1.94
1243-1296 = 1.86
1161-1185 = 1.91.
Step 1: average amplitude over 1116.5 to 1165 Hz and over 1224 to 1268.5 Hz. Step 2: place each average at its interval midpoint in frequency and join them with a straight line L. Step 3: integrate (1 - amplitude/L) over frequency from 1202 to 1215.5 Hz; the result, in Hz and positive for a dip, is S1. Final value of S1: 2.2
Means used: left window 1.82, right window 1.88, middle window 1.56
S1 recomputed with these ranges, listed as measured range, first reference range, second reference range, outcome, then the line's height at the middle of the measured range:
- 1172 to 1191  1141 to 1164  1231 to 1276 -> -2.0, 1.81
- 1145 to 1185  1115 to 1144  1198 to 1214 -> -2.9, 1.73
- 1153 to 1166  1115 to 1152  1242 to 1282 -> 0.4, 1.84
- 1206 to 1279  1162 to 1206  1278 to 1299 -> 2.1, 1.87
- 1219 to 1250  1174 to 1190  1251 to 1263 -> -0.2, 1.88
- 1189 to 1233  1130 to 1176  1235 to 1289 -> 2.2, 1.83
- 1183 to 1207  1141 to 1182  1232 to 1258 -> 0.6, 1.87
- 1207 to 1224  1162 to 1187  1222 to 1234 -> 2.9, 1.93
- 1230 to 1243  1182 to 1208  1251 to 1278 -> -1.1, 1.83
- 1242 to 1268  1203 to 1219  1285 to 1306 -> -1.6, 1.72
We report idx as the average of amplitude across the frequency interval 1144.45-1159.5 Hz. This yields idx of 1.76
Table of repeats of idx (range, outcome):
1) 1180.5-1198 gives 1.94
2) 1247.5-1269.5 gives 1.81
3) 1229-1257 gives 1.93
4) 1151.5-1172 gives 1.79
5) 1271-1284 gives 1.91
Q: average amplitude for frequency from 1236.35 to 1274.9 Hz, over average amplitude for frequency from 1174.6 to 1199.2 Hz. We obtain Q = 1.0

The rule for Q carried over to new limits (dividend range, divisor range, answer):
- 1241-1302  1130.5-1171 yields 1.04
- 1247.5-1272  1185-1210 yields 1.03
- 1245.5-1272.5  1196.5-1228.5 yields 1.10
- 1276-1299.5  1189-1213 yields 1.10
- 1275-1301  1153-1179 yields 1.02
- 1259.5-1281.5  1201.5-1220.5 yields 1.16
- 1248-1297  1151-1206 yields 1.00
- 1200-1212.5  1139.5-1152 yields 0.90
